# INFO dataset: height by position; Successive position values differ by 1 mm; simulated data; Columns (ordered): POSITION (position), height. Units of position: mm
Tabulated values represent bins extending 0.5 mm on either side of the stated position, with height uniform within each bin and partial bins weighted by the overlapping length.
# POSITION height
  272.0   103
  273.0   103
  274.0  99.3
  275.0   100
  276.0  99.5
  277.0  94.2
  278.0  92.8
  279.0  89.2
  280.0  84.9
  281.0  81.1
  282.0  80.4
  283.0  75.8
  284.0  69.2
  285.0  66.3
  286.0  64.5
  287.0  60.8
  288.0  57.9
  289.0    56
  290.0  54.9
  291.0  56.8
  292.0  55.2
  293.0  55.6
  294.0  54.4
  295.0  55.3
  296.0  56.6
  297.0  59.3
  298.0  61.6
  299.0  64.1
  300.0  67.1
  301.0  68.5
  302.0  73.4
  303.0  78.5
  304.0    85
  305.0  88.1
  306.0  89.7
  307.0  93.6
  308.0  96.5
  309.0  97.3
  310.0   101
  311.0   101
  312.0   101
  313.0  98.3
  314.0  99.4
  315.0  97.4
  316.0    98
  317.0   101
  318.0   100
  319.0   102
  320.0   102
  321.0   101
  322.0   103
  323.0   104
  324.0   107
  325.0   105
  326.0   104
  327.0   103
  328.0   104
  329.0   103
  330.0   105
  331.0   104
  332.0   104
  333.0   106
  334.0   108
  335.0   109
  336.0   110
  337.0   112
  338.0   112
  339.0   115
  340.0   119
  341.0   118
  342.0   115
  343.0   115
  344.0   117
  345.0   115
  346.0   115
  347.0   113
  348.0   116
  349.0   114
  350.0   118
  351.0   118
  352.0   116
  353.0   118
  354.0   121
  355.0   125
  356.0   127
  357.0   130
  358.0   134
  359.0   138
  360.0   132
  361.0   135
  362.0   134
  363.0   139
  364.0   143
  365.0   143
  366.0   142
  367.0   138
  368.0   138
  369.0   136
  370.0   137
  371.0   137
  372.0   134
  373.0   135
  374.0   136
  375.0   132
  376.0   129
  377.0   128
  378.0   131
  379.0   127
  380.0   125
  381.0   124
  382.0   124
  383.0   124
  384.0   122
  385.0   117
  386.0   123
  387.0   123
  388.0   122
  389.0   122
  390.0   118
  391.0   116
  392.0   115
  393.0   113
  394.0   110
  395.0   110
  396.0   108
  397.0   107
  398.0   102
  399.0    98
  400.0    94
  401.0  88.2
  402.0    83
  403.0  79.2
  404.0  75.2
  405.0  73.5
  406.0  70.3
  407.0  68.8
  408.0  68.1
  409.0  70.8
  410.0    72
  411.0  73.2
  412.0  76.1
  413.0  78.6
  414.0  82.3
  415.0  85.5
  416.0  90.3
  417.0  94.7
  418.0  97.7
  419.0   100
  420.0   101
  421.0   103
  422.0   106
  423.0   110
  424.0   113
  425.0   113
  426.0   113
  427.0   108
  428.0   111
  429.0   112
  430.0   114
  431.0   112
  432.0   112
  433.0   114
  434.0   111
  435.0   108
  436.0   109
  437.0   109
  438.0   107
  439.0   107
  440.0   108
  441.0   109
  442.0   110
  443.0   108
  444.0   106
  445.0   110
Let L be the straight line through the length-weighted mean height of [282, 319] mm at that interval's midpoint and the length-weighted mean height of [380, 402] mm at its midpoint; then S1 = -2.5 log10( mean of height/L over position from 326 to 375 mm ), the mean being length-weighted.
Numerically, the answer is -0.25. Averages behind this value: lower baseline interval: 77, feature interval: 122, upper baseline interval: 113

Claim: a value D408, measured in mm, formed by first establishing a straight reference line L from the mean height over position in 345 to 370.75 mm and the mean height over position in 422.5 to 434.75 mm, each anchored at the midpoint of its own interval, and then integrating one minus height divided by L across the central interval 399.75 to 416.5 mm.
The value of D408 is 5.6 mm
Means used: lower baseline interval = 129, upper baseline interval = 112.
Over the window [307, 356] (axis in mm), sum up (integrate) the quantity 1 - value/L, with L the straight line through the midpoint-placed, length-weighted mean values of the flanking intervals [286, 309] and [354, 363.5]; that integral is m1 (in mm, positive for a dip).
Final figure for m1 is -2.7 mm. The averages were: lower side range 68.3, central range 108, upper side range 132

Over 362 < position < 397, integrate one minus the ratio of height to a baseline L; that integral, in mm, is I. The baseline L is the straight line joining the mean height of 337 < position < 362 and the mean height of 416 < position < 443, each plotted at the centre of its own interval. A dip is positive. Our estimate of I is -3.28 mm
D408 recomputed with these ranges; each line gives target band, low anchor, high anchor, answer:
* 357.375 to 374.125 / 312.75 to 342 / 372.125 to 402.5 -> -3.6 mm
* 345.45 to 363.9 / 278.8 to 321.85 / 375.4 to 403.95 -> -4.6 mm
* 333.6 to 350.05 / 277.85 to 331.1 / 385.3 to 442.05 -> -4.5 mm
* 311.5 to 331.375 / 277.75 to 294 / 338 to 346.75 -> -0.8 mm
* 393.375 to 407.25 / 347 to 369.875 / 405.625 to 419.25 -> 0.1 mm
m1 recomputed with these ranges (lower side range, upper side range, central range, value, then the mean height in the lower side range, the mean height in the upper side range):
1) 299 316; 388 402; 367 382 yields -4.20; 89.2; 107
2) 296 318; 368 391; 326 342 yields -1.13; 86.3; 128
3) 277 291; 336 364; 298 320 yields 0.27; 72.1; 122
